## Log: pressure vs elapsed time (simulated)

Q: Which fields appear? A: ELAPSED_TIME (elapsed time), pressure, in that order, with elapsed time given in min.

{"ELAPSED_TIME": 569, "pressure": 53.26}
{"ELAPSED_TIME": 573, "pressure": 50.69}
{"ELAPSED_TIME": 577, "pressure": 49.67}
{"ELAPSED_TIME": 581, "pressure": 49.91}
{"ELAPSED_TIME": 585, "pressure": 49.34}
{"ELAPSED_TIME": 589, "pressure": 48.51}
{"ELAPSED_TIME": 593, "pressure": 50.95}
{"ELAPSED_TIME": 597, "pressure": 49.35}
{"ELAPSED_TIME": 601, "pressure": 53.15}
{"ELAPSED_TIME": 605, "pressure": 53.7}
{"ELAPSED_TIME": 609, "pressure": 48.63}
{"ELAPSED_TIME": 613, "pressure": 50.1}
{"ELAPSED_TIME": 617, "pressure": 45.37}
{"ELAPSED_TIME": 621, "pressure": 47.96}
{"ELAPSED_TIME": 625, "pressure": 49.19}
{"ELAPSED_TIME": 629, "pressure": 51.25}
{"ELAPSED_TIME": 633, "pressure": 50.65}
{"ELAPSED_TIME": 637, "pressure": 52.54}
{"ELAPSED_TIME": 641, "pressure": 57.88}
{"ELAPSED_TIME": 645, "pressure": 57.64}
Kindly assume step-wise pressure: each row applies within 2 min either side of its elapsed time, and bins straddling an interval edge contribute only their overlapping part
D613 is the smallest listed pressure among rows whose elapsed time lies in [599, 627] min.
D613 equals 45.37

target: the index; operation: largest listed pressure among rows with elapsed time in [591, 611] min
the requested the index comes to 53.7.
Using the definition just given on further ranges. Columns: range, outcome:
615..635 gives 51.25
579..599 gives 50.95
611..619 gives 50.1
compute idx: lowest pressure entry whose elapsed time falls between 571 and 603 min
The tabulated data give 48.51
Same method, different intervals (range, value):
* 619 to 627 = 47.96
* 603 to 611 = 48.63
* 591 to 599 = 49.35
